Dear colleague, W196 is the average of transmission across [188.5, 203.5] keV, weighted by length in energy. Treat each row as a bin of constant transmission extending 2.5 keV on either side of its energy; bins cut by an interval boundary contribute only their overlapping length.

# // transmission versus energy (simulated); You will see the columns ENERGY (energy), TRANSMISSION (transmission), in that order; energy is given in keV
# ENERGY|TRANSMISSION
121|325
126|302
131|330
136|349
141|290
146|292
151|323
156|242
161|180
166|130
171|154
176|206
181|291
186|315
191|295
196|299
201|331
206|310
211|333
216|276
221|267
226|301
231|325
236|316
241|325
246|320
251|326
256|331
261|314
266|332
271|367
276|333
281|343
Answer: 308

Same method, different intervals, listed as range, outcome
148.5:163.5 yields 248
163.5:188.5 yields 219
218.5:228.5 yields 284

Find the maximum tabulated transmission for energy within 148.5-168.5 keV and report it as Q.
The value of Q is 323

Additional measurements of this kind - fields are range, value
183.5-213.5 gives 333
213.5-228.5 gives 301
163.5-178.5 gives 206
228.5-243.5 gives 325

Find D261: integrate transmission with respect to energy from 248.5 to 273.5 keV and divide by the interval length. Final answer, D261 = 334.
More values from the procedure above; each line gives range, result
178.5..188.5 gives 303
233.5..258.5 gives 324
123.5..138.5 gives 327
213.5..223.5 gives 272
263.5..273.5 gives 350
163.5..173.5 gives 142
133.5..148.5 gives 310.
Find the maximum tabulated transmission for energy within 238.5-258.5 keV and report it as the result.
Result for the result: 331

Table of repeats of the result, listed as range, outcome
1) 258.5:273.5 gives 367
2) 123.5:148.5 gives 349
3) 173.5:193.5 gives 315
